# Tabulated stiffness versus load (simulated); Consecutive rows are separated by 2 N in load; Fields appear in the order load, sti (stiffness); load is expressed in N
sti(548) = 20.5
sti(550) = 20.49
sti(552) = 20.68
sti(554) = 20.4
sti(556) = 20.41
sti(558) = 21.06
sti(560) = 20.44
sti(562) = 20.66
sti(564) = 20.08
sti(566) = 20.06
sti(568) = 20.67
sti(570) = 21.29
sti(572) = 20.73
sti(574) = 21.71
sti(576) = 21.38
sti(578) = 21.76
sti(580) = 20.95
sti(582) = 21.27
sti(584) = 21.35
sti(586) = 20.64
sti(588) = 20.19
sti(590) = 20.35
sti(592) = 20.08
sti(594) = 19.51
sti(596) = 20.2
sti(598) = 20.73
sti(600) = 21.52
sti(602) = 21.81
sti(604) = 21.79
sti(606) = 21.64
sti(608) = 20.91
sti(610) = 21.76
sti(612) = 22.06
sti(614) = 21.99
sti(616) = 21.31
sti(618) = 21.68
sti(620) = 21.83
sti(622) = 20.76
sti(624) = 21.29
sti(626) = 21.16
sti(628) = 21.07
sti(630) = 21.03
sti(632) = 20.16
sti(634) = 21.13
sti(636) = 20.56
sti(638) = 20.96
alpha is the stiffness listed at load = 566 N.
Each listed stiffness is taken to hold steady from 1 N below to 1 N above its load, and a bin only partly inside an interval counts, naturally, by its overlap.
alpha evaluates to 20.06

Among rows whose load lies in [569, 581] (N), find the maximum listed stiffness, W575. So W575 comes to 21.76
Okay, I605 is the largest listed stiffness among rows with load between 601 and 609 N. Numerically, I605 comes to 21.81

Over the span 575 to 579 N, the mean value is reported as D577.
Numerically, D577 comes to 21.6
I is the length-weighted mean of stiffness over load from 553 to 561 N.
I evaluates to 20.6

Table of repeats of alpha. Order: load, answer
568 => 20.67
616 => 21.31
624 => 21.29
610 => 21.76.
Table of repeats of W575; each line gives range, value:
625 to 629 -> 21.16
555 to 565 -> 21.06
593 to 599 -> 20.73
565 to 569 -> 20.67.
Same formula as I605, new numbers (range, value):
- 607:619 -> 22.06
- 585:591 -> 20.64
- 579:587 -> 21.35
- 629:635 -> 21.13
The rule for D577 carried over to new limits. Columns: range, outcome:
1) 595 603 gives 21.1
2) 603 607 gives 21.7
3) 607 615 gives 21.7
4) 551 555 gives 20.5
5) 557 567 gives 20.5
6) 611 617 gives 21.8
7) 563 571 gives 20.5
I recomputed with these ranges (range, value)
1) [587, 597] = 20.1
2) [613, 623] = 21.5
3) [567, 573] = 20.9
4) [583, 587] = 21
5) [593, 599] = 20.1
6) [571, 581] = 21.3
